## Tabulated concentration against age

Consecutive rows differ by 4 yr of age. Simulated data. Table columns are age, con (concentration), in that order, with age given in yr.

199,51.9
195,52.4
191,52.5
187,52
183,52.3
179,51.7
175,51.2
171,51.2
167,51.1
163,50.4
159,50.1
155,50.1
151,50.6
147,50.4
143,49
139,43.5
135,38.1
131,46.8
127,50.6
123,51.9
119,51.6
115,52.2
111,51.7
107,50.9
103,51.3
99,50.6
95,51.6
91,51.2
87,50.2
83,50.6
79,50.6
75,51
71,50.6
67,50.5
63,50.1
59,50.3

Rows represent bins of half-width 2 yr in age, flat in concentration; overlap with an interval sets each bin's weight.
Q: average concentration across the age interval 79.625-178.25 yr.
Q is 49.9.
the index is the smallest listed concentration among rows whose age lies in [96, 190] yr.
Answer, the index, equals 38.1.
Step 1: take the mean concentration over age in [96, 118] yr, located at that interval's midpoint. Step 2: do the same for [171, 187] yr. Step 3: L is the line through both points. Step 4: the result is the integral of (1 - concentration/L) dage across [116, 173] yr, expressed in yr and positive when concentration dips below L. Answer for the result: 2.79 yr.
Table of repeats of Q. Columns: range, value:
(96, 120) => 51.4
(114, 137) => 48.4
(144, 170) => 50.4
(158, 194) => 51.5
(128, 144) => 44.5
